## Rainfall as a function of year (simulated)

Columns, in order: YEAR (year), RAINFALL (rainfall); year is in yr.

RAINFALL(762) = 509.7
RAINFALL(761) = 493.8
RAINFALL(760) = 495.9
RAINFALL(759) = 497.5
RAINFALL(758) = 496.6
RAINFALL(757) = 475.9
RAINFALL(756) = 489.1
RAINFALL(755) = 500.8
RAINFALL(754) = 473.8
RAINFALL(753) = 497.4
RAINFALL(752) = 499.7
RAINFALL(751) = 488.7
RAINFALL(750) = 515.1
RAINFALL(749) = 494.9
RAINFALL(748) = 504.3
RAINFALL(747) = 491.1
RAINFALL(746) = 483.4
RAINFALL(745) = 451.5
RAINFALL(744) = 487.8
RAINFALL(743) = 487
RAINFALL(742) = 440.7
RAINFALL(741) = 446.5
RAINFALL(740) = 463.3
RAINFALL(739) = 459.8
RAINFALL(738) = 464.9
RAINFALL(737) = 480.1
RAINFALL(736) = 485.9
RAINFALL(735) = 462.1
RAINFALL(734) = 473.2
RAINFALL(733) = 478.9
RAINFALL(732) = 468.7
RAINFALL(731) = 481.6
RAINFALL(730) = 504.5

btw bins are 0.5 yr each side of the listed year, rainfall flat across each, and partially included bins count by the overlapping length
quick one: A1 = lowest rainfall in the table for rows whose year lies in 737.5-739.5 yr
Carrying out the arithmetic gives 459.8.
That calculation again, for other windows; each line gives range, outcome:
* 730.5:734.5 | 468.7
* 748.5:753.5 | 488.7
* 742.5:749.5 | 451.5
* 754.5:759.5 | 475.9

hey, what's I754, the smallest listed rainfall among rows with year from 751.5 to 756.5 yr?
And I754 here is 473.8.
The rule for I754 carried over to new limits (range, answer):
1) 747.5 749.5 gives 494.9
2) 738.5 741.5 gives 446.5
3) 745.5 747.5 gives 483.4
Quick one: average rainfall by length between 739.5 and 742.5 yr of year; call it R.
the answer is 450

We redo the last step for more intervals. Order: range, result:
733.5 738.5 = 473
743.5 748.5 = 484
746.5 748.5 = 498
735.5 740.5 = 471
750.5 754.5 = 490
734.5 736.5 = 474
